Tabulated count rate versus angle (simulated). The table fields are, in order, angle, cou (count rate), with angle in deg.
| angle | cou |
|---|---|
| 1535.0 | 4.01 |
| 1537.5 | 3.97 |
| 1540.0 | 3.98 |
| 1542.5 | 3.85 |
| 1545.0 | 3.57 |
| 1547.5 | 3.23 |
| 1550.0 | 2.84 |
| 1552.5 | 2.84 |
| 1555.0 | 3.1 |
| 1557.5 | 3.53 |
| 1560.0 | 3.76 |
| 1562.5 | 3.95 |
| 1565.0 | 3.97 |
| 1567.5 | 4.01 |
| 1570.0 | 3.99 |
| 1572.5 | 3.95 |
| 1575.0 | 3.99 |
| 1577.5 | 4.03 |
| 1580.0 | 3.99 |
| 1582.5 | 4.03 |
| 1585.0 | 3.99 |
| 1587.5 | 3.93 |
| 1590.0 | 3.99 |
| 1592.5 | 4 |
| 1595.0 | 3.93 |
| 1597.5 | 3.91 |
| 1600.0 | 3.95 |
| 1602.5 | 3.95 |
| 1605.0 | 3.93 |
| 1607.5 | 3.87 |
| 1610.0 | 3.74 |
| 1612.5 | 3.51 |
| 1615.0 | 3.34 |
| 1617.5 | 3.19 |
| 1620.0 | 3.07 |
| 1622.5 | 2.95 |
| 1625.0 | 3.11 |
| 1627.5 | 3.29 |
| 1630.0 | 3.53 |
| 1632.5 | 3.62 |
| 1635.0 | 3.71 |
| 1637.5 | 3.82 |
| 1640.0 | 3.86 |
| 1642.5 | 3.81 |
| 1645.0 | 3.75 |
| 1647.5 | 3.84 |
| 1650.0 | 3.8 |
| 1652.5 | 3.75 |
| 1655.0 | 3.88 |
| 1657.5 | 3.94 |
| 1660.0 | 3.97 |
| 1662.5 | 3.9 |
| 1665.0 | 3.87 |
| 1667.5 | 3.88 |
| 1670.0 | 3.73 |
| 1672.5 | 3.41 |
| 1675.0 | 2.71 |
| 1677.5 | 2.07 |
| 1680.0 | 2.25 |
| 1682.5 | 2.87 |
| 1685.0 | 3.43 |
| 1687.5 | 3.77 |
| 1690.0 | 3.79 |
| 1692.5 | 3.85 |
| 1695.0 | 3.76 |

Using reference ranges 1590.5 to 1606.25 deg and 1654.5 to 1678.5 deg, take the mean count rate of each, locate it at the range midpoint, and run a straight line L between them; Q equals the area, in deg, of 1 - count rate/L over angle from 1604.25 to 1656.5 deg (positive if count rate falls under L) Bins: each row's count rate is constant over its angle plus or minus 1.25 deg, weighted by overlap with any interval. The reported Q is 2.3 deg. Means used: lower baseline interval 3.95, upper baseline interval 3.54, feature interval 3.59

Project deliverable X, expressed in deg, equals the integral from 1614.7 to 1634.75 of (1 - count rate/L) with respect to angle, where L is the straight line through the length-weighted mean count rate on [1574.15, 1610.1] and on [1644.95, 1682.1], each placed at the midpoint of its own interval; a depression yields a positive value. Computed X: 2.5 deg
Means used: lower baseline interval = 3.95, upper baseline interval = 3.49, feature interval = 3.28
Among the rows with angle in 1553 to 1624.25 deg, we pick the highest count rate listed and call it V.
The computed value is 4.03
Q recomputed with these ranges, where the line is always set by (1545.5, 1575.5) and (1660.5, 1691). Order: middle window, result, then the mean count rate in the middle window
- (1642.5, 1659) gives -2.2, 3.83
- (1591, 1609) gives -2.3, 3.93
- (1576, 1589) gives -1.7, 3.99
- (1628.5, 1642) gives -1.2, 3.71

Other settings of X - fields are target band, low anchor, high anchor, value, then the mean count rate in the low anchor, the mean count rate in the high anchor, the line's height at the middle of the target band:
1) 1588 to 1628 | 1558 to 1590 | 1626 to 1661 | 2.5 deg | 3.96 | 3.75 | 3.85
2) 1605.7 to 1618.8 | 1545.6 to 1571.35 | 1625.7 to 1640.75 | 0.2 deg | 3.52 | 3.61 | 3.59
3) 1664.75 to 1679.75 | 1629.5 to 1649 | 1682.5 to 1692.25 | 1.9 deg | 3.75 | 3.58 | 3.63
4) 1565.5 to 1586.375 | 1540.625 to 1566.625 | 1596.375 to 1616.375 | -2.3 deg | 3.48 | 3.77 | 3.61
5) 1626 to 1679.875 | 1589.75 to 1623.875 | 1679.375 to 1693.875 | -1.5 deg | 3.65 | 3.38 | 3.49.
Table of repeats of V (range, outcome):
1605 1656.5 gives 3.93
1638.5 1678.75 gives 3.97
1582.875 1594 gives 4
